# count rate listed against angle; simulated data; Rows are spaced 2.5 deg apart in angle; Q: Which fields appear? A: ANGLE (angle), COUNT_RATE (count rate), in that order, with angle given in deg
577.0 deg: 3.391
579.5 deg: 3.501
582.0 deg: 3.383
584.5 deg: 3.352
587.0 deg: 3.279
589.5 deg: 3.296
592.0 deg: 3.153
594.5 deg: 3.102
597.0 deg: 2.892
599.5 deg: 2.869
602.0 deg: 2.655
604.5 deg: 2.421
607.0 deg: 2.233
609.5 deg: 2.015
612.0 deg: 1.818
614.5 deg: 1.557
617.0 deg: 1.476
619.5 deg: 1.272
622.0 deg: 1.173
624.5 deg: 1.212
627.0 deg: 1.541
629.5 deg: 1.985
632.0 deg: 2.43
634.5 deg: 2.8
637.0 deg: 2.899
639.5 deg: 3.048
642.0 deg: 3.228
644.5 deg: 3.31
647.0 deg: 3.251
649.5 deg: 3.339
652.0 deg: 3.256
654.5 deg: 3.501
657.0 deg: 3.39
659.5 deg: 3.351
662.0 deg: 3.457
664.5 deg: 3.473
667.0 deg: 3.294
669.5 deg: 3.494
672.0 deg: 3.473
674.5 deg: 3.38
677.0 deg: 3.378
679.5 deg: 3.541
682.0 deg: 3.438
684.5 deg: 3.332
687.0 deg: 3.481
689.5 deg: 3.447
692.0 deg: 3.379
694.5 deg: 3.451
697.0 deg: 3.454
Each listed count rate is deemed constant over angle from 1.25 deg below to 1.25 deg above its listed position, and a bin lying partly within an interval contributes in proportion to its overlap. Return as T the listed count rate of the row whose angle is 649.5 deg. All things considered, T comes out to 3.339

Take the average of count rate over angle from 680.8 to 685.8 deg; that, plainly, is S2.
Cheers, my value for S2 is 3.39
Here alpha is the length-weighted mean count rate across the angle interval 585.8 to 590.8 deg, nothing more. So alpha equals 3.29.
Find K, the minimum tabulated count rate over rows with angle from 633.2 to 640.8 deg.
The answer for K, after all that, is 2.8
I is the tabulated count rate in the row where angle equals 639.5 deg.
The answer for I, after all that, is 3.048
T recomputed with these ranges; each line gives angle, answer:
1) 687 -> 3.481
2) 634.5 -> 2.8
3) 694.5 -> 3.451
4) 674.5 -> 3.38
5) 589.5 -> 3.296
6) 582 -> 3.383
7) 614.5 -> 1.557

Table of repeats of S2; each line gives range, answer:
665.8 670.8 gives 3.4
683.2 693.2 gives 3.41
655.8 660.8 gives 3.37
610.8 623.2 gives 1.46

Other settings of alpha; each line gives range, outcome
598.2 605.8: 2.65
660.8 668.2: 3.41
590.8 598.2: 3.05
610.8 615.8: 1.68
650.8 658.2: 3.38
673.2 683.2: 3.43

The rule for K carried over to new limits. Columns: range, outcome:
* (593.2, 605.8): 2.421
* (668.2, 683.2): 3.378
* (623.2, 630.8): 1.212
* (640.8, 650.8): 3.228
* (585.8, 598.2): 2.892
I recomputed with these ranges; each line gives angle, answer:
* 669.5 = 3.494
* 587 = 3.279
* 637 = 2.899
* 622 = 1.173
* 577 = 3.391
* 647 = 3.251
